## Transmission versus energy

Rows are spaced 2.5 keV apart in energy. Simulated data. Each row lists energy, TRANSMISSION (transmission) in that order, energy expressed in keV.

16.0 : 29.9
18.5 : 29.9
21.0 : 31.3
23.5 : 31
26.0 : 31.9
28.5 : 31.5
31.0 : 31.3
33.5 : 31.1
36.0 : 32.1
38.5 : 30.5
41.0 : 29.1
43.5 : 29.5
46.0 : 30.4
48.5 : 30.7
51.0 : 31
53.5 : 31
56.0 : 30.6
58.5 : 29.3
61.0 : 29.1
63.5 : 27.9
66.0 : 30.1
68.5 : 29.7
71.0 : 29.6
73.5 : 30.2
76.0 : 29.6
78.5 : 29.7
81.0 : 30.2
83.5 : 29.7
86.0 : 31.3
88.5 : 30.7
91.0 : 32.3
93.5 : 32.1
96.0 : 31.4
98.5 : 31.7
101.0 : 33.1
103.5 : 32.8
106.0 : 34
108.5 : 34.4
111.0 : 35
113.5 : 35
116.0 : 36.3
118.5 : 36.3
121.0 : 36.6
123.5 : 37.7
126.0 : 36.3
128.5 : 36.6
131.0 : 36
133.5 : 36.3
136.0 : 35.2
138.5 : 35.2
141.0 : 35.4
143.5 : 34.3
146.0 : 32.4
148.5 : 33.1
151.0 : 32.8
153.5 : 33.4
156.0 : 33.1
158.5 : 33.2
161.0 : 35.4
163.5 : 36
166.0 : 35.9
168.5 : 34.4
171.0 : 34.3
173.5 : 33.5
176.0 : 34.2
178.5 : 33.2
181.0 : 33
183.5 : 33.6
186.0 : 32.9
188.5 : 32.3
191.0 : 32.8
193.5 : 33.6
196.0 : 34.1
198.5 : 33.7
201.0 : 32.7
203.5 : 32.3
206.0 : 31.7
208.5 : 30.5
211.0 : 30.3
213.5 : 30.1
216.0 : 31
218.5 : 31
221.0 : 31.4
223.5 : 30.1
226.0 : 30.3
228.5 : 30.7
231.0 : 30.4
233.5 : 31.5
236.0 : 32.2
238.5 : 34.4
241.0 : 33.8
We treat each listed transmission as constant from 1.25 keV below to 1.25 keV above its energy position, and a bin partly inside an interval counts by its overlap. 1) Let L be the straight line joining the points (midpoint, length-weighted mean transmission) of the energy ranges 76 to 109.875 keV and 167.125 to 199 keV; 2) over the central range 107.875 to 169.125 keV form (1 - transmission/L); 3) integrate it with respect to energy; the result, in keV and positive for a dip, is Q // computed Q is -4.59 keV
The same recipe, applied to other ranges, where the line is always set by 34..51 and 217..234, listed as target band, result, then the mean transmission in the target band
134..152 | -2.1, 34.2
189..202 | -1.1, 33.3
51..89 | 0.7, 29.9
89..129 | -5.0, 34.4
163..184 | -2.4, 34.2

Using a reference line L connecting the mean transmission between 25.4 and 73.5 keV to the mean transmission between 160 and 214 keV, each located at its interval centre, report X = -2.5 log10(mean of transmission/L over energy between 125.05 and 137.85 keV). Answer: -0.127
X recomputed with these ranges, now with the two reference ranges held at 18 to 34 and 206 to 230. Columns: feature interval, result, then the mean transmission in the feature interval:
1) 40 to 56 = 0.03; 30.3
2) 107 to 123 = -0.15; 35.7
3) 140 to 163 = -0.10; 33.7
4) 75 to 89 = 0.03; 30.2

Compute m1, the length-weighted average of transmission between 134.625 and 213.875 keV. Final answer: 33.4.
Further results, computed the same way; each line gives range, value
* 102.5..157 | 34.9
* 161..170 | 35.4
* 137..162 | 33.8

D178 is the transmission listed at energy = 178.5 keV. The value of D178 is 33.2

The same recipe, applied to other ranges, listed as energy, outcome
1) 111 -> 35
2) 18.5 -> 29.9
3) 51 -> 31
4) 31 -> 31.3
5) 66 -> 30.1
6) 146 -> 32.4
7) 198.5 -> 33.7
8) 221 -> 31.4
